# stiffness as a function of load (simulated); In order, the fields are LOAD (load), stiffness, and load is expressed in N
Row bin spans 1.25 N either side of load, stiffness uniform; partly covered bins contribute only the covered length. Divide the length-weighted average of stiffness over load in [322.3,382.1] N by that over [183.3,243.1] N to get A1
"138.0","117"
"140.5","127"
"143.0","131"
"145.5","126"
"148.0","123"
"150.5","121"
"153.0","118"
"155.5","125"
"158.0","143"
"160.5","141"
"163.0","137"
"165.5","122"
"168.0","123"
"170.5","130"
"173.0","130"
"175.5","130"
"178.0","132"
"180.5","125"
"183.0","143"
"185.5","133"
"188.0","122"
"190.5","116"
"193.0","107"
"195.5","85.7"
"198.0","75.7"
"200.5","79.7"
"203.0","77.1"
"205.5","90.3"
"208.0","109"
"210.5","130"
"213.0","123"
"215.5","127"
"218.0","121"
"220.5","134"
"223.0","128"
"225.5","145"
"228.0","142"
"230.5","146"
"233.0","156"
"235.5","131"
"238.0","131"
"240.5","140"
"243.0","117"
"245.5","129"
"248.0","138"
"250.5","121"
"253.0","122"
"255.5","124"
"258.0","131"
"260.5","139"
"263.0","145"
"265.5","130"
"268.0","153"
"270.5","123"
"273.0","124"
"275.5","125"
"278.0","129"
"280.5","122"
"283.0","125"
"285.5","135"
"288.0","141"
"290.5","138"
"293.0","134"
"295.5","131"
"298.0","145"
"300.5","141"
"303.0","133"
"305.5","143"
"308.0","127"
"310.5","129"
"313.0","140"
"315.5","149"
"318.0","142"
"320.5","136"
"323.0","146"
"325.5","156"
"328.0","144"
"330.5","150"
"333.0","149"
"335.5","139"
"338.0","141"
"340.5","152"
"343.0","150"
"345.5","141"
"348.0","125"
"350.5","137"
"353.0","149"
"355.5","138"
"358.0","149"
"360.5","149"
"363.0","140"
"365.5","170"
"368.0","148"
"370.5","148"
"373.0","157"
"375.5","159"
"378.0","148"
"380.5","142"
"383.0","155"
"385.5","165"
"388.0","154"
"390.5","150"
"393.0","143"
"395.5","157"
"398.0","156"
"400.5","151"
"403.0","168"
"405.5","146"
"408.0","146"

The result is 1.23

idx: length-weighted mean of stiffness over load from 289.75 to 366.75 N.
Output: 142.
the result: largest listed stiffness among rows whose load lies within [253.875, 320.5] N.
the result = 153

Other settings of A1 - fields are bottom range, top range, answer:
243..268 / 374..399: 1.16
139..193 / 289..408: 1.14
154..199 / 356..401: 1.23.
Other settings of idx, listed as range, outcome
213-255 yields 133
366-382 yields 151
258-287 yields 132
